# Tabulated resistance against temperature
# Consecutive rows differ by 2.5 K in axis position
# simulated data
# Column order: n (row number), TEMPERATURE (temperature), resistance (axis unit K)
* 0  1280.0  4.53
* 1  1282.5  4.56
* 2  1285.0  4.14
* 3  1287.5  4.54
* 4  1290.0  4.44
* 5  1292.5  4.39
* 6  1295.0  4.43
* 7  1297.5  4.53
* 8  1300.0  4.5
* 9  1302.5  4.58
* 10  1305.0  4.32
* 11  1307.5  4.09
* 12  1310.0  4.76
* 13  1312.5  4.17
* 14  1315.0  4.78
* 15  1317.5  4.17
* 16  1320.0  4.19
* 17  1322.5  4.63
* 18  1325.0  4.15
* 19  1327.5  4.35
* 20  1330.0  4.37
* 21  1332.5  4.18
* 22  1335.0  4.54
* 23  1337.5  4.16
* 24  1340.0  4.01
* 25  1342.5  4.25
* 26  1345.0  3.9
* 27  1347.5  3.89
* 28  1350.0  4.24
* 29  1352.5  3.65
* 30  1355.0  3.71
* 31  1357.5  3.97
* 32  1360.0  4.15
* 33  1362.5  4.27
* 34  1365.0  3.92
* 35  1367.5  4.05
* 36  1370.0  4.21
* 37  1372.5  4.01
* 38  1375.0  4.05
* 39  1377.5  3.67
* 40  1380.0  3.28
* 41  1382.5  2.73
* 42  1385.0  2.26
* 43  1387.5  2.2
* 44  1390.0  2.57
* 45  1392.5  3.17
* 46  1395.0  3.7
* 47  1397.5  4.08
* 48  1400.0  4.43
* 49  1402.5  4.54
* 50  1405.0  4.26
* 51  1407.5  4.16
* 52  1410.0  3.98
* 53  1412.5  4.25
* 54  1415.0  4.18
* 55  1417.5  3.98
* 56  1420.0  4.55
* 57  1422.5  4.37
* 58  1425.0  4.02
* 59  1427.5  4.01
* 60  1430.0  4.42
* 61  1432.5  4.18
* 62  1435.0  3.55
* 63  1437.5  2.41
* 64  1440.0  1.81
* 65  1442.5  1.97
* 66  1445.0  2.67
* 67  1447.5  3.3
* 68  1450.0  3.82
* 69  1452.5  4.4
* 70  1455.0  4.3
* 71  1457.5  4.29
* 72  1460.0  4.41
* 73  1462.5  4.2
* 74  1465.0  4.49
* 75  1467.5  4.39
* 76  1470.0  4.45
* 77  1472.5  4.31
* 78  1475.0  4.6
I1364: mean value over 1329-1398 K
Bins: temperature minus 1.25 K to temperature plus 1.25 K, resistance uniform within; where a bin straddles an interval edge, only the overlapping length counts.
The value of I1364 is 3.75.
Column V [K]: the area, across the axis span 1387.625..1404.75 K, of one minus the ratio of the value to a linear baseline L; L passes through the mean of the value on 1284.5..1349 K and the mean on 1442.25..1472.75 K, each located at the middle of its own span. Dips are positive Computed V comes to 1.86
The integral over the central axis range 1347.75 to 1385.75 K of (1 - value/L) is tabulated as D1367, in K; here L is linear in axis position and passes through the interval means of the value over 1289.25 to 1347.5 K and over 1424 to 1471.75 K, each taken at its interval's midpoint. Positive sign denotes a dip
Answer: 3.2 K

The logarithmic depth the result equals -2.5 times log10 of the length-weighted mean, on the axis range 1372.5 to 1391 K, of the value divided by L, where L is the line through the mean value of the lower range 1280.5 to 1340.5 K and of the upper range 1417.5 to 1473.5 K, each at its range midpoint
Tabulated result 0.32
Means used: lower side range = 4.38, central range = 3.04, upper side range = 3.83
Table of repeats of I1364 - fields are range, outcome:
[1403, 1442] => 3.85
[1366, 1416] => 3.69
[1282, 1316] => 4.44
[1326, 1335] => 4.33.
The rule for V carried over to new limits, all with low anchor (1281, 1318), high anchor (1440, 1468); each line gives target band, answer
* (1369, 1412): 4.32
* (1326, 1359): 1.13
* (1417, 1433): -1.51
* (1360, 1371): 0.05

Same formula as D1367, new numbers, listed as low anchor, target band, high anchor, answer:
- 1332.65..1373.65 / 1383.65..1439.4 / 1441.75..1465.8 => 2.2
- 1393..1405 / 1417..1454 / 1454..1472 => 6.1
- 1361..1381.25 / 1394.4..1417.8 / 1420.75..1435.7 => -0.7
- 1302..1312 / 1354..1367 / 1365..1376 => 0.3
